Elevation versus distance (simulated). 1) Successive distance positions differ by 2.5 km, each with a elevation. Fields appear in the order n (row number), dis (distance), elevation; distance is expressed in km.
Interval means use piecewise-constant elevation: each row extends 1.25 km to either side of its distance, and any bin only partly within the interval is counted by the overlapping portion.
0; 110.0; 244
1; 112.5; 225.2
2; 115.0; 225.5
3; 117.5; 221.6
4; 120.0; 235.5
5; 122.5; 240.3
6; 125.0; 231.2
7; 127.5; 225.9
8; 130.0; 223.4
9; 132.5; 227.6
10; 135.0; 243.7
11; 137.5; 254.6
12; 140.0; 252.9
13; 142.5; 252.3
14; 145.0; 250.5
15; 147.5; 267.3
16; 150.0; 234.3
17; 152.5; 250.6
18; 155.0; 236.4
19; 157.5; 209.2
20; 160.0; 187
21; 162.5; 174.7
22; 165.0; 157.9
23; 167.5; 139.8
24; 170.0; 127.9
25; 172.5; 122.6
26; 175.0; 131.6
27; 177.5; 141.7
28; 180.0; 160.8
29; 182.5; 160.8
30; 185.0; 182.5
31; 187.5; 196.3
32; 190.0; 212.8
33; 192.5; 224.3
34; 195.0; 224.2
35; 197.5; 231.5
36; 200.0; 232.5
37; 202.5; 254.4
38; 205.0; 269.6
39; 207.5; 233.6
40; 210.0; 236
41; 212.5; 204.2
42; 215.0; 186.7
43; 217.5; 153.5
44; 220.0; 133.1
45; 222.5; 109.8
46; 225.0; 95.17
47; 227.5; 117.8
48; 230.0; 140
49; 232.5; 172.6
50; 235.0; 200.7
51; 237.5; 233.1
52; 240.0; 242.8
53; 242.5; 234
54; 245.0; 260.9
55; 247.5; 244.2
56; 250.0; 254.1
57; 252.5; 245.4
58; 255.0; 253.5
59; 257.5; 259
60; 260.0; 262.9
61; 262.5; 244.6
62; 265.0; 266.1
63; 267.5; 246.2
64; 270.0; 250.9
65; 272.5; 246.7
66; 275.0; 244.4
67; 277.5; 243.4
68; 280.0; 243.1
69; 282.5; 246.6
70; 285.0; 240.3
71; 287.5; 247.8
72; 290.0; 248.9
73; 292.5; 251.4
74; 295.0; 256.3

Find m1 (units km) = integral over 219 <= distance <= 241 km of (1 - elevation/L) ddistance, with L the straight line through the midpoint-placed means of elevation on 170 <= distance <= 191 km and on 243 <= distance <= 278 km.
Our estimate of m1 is 5.9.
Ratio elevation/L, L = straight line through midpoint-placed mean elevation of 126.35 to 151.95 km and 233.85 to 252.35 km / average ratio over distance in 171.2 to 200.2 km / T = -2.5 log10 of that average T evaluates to 0.30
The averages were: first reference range 244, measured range 183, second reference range 239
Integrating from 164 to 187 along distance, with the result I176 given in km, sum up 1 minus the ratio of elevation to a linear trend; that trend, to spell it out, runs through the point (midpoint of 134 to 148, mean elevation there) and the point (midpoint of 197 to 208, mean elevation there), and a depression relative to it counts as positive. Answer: 9.3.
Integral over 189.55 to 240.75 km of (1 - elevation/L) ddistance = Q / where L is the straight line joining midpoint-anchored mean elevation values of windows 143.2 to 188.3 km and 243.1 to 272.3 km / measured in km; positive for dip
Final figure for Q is 5.8 km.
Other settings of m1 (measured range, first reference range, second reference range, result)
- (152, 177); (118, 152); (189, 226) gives 6.1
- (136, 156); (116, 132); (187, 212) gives -1.7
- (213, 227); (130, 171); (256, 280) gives 5.8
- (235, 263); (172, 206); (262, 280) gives -1.4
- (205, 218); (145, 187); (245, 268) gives 0.3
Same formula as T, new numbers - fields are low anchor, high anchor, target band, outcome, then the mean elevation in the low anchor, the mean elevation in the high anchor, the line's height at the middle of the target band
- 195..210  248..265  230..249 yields 0.13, 242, 254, 250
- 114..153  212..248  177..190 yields 0.20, 240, 180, 209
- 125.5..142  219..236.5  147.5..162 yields -0.04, 238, 140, 216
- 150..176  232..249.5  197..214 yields -0.15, 177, 230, 206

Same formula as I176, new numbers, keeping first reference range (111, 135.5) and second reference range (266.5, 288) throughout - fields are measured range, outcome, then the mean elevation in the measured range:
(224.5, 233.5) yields 4.0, 133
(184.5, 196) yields 1.3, 209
